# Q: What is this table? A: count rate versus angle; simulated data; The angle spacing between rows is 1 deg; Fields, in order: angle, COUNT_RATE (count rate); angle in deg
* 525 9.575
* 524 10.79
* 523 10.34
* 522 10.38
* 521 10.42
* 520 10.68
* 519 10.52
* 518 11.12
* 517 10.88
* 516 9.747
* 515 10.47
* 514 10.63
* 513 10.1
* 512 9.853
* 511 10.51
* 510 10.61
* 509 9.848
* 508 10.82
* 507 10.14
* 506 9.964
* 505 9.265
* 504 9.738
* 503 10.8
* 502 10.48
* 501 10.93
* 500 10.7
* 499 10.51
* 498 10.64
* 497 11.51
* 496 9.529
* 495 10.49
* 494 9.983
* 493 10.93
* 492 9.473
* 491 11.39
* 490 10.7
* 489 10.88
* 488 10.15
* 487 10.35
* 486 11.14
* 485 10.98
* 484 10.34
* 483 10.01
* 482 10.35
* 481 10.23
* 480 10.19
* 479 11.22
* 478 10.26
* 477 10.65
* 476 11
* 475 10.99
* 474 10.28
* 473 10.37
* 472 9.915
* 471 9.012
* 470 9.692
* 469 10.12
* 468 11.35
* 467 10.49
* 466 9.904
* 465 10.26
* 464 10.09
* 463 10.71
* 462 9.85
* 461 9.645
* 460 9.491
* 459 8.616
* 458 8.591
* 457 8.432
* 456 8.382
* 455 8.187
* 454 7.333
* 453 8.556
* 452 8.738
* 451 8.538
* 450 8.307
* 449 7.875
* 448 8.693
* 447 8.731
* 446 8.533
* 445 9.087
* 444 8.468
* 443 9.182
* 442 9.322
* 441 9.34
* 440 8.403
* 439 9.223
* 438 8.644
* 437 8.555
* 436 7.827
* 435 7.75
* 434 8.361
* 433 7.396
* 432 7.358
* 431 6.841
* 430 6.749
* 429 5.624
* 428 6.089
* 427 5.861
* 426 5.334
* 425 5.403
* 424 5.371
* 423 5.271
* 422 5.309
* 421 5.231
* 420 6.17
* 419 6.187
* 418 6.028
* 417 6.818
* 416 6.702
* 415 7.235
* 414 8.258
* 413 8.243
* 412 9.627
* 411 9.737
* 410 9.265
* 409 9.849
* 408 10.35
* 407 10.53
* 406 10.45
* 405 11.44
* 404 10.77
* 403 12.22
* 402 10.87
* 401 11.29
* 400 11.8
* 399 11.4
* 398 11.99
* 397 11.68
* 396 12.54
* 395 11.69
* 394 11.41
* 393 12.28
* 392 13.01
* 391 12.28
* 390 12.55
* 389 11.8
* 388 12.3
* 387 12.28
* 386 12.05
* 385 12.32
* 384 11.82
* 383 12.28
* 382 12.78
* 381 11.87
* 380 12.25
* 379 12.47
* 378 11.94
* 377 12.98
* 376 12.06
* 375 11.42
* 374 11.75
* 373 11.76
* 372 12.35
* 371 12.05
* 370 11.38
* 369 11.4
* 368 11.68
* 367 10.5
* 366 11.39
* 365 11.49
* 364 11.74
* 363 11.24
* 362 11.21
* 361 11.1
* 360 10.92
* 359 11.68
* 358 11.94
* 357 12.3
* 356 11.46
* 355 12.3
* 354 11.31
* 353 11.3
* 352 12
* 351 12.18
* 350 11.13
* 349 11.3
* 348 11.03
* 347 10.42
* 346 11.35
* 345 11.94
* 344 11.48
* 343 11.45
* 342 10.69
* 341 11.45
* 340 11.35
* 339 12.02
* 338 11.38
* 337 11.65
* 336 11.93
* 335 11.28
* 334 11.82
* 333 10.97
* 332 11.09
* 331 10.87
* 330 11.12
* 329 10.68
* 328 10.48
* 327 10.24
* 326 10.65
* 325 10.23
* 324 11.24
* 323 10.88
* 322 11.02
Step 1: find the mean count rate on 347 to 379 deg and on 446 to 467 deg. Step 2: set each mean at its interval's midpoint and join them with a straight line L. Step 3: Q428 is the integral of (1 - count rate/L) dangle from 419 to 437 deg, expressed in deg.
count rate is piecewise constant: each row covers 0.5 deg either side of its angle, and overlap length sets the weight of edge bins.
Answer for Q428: 6.2 deg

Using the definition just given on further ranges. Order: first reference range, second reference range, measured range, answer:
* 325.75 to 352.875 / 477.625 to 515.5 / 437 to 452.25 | 2.8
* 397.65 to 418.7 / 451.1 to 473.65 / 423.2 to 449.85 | 5.3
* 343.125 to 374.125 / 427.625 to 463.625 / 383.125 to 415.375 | -3.4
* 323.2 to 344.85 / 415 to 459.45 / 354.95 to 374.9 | -3.0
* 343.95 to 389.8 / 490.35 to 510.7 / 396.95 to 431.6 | 9.2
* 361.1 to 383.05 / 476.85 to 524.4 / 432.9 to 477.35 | 7.0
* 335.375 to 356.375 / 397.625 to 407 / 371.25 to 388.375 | -1.2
